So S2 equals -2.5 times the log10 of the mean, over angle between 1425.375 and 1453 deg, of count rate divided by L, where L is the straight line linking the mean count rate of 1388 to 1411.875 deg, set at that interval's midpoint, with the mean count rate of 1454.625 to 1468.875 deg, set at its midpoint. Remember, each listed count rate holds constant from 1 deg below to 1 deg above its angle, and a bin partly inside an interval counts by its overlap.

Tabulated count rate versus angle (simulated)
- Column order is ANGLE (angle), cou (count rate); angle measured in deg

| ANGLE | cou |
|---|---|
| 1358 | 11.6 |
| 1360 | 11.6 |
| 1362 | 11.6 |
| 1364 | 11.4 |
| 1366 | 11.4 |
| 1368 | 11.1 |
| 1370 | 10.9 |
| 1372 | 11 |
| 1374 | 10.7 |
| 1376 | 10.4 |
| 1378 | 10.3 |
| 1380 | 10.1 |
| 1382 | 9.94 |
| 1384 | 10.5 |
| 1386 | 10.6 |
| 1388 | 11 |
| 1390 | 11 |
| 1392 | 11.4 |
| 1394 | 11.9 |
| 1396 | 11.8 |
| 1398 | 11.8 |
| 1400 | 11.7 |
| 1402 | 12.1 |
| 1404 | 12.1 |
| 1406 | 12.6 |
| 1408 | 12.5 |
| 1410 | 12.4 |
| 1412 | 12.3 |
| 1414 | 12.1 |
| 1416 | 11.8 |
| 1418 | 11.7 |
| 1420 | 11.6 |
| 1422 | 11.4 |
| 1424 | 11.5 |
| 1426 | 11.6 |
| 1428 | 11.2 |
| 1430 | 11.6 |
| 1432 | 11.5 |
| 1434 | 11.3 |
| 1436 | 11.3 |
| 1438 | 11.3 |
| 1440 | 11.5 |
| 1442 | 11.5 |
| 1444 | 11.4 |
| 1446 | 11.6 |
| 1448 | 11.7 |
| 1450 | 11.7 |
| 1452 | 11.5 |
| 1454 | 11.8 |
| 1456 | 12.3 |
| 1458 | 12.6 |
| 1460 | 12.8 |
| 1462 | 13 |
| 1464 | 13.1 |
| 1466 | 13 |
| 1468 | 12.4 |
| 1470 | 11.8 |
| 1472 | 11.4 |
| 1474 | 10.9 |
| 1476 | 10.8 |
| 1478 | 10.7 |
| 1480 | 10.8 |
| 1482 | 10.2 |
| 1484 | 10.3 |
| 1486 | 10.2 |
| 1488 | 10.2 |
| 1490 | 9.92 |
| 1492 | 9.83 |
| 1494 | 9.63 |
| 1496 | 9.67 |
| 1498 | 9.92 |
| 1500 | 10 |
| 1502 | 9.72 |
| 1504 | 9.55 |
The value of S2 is 0.09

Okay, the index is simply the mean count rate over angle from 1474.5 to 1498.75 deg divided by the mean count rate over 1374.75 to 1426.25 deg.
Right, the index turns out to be 0.89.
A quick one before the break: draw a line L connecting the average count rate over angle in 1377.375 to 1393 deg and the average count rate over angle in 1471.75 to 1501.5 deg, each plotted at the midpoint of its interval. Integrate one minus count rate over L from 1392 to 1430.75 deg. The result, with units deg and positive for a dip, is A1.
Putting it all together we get -4.96 deg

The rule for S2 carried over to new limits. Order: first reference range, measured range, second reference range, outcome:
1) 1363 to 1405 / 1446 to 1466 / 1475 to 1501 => -0.18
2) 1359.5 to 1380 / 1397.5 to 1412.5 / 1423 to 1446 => -0.09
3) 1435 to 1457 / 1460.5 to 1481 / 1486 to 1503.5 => -0.10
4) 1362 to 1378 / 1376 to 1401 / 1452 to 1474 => 0.03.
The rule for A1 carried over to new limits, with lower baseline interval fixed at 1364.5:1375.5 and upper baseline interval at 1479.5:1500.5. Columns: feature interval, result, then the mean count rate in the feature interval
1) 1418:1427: -0.8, 11.5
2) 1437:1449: -1.2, 11.5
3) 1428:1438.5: -0.9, 11.4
